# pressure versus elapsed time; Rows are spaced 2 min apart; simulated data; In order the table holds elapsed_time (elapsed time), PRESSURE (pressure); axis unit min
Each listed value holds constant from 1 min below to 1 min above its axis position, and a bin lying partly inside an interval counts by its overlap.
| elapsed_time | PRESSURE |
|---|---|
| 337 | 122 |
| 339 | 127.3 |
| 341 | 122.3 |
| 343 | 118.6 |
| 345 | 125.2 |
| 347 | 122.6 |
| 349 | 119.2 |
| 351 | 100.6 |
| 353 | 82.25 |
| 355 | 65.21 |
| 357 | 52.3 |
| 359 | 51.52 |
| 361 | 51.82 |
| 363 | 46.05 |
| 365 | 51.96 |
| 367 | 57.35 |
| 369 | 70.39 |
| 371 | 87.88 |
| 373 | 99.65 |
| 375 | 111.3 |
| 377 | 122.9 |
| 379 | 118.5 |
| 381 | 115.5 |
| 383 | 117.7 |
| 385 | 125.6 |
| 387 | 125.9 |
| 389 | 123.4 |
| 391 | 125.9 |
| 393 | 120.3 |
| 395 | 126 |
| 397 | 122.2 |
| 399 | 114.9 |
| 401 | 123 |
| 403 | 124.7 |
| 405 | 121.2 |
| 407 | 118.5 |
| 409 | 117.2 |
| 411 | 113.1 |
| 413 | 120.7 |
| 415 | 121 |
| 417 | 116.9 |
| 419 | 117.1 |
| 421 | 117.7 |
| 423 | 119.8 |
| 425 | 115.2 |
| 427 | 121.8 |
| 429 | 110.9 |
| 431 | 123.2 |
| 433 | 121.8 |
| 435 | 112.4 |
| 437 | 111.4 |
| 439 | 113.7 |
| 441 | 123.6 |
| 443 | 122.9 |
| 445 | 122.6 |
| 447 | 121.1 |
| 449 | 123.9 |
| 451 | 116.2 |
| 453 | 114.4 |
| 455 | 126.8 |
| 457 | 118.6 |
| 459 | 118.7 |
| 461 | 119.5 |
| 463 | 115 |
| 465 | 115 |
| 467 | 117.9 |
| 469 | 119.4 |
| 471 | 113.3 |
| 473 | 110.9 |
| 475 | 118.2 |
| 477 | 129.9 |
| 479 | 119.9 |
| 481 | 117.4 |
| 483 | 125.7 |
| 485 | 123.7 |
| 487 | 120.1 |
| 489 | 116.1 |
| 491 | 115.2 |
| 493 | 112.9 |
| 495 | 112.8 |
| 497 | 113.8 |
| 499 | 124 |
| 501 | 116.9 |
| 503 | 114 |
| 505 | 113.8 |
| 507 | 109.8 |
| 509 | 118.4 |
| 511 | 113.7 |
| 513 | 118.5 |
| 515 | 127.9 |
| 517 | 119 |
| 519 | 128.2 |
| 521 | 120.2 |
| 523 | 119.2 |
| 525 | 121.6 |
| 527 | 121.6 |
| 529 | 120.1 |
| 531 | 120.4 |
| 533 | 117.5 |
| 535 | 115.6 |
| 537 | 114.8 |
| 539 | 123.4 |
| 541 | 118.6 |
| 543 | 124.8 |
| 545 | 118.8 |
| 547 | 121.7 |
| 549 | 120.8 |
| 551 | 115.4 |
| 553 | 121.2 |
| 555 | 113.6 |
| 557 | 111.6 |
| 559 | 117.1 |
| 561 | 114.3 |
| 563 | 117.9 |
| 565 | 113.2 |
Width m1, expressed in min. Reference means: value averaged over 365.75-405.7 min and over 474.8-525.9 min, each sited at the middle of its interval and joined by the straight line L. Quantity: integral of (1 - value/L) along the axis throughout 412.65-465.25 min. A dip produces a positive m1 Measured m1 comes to -1.49 min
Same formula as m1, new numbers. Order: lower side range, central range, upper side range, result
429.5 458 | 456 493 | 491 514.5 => -0.3 min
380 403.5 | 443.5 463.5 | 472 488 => 0.2 min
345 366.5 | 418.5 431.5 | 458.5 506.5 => -2.5 min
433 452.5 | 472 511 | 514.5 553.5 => 0.7 min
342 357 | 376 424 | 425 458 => -4.1 min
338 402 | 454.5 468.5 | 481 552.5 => -0.8 min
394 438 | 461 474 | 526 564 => 0.3 min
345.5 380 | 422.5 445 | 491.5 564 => -4.5 min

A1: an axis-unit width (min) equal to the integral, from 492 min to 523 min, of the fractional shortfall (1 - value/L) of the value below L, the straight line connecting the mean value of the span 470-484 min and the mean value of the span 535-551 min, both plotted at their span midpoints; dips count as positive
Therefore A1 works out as 0.5 min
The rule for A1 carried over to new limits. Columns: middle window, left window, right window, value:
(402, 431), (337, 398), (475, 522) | -2.99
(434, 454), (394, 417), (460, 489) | 0.20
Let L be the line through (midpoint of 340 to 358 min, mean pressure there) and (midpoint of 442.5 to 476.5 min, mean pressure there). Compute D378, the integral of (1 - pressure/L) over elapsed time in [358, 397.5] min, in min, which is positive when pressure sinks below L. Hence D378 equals 2.9 min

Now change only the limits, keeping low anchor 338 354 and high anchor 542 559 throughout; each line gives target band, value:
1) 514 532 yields -0.63 min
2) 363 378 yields 4.16 min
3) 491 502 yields 0.14 min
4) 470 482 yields -0.12 min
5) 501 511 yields 0.28 min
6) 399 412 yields -0.39 min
